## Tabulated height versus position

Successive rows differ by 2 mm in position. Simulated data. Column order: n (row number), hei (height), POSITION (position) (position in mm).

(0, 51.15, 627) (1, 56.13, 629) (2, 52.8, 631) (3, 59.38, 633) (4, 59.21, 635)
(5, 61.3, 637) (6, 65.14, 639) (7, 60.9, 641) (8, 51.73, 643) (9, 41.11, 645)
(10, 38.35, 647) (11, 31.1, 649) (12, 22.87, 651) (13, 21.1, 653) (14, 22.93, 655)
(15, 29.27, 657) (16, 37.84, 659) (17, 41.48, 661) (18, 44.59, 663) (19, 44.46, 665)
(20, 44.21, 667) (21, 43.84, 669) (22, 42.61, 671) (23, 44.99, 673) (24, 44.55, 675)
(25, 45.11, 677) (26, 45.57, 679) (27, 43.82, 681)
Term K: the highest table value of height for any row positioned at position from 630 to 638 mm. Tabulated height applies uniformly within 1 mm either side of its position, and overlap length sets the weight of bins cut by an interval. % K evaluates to 61.3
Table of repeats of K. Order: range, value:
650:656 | 22.93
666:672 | 44.21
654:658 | 29.27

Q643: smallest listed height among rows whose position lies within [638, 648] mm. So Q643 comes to 38.35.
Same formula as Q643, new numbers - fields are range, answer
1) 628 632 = 52.8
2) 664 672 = 42.61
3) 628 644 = 51.73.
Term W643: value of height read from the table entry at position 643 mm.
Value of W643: 51.73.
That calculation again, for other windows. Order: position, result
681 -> 43.82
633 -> 59.38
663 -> 44.59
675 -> 44.55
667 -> 44.21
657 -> 29.27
